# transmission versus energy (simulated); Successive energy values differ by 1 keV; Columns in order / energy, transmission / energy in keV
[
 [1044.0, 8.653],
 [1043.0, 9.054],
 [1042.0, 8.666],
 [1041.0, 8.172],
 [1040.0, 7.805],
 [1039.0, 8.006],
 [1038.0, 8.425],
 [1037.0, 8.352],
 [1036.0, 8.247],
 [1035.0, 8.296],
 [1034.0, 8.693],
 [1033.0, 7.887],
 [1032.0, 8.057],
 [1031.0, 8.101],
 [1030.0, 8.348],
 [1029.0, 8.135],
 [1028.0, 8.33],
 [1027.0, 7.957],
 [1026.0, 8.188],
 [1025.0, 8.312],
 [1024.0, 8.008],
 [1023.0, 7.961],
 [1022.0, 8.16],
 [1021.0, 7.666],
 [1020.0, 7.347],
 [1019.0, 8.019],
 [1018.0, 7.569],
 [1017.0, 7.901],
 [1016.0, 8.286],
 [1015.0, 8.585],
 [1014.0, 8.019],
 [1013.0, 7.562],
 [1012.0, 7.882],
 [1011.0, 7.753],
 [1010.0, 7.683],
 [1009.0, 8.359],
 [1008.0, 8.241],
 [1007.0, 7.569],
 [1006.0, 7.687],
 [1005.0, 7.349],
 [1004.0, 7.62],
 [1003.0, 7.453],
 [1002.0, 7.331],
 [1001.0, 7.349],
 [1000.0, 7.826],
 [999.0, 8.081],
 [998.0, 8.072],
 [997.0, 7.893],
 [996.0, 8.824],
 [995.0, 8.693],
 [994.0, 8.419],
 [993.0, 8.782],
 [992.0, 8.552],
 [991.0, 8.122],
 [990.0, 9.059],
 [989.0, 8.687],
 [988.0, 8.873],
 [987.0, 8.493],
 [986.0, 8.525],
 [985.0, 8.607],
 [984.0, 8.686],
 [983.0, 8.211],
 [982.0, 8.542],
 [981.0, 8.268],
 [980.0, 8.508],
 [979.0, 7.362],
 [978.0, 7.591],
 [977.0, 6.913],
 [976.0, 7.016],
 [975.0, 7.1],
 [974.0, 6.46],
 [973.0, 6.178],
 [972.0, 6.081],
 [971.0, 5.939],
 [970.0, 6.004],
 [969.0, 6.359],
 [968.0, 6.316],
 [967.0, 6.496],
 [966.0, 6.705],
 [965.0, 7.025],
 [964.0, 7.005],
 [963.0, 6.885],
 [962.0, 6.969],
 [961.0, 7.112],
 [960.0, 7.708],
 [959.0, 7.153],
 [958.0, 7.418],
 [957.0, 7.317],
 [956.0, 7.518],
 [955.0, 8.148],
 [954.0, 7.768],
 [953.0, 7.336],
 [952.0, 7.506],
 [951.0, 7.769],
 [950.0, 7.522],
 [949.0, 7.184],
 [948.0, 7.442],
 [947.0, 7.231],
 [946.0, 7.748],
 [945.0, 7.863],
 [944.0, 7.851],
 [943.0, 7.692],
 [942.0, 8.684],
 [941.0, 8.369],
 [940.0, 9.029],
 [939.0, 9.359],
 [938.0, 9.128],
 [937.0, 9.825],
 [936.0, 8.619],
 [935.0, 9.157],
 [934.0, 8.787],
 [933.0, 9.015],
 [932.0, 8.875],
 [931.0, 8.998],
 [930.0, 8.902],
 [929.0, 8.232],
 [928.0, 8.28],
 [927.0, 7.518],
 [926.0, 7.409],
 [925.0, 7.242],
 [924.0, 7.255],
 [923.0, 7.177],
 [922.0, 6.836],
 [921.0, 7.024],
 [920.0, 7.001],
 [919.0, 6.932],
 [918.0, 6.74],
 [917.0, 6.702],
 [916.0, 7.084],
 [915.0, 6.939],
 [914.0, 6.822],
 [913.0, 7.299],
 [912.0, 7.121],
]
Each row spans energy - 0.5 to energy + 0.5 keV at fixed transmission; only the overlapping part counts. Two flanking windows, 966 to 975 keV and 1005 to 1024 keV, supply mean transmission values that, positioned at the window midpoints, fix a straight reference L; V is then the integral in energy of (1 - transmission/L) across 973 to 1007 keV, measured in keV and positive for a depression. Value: -4.9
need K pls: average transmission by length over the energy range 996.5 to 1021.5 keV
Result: 7.8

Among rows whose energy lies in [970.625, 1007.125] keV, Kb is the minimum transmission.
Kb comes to 5.939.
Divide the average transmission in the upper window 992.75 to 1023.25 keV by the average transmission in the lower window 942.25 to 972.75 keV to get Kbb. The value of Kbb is 1.10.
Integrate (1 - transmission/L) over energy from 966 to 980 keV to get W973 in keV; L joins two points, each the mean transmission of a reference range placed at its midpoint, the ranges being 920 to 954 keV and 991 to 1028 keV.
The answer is 2.4 keV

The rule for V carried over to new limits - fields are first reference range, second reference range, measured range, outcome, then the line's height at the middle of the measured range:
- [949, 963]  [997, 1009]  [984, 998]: -1.67 keV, 7.65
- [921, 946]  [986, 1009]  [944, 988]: 4.55 keV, 8.22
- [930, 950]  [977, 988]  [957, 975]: 3.47 keV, 8.33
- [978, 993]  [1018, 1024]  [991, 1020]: 0.45 keV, 8.1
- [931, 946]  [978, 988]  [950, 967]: 2.45 keV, 8.54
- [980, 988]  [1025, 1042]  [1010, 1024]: 0.69 keV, 8.3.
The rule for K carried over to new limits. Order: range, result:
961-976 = 6.57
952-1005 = 7.6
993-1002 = 8.13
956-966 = 7.17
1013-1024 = 7.94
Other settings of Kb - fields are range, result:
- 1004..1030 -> 7.347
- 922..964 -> 6.836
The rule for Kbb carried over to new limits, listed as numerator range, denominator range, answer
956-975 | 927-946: 0.78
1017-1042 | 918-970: 1.05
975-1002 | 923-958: 1.01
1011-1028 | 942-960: 1.05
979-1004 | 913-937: 1.07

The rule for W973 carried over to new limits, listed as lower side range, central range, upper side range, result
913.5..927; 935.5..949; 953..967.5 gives -2.2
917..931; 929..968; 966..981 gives -4.2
